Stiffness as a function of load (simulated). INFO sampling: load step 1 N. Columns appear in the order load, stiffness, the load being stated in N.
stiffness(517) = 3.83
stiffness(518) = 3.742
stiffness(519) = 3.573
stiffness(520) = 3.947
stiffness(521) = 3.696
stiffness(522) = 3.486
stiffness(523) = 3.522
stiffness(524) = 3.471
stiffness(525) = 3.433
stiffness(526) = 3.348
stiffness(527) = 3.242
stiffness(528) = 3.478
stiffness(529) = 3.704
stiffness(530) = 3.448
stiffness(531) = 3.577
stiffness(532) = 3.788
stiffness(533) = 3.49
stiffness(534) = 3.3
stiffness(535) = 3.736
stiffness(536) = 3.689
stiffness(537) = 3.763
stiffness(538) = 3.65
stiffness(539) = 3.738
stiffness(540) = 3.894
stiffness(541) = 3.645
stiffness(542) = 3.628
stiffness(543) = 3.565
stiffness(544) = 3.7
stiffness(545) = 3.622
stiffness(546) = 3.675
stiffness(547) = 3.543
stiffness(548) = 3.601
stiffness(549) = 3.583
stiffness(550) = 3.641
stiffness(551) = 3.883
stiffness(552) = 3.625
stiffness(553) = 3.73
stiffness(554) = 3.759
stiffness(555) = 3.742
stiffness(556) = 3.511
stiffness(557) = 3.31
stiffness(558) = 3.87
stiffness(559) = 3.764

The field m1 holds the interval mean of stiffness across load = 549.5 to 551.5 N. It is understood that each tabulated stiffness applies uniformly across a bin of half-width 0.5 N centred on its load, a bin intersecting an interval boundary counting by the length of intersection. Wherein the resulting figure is 3.76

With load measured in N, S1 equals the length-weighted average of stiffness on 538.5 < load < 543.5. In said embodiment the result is 3.69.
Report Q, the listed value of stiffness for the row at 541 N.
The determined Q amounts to 3.645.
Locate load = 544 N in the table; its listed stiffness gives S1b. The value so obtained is 3.7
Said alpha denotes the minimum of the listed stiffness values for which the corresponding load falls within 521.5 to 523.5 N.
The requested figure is 3.486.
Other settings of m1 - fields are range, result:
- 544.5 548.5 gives 3.61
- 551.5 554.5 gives 3.7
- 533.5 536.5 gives 3.58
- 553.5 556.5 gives 3.67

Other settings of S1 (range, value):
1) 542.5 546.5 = 3.64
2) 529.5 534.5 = 3.52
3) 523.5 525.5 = 3.45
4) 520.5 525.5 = 3.52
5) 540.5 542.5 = 3.64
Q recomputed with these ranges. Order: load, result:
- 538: 3.65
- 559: 3.764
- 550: 3.641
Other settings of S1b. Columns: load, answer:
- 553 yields 3.73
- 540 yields 3.894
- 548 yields 3.601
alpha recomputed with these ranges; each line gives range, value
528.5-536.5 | 3.3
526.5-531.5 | 3.242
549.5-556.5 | 3.511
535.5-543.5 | 3.565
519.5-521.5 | 3.696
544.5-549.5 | 3.543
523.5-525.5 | 3.433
